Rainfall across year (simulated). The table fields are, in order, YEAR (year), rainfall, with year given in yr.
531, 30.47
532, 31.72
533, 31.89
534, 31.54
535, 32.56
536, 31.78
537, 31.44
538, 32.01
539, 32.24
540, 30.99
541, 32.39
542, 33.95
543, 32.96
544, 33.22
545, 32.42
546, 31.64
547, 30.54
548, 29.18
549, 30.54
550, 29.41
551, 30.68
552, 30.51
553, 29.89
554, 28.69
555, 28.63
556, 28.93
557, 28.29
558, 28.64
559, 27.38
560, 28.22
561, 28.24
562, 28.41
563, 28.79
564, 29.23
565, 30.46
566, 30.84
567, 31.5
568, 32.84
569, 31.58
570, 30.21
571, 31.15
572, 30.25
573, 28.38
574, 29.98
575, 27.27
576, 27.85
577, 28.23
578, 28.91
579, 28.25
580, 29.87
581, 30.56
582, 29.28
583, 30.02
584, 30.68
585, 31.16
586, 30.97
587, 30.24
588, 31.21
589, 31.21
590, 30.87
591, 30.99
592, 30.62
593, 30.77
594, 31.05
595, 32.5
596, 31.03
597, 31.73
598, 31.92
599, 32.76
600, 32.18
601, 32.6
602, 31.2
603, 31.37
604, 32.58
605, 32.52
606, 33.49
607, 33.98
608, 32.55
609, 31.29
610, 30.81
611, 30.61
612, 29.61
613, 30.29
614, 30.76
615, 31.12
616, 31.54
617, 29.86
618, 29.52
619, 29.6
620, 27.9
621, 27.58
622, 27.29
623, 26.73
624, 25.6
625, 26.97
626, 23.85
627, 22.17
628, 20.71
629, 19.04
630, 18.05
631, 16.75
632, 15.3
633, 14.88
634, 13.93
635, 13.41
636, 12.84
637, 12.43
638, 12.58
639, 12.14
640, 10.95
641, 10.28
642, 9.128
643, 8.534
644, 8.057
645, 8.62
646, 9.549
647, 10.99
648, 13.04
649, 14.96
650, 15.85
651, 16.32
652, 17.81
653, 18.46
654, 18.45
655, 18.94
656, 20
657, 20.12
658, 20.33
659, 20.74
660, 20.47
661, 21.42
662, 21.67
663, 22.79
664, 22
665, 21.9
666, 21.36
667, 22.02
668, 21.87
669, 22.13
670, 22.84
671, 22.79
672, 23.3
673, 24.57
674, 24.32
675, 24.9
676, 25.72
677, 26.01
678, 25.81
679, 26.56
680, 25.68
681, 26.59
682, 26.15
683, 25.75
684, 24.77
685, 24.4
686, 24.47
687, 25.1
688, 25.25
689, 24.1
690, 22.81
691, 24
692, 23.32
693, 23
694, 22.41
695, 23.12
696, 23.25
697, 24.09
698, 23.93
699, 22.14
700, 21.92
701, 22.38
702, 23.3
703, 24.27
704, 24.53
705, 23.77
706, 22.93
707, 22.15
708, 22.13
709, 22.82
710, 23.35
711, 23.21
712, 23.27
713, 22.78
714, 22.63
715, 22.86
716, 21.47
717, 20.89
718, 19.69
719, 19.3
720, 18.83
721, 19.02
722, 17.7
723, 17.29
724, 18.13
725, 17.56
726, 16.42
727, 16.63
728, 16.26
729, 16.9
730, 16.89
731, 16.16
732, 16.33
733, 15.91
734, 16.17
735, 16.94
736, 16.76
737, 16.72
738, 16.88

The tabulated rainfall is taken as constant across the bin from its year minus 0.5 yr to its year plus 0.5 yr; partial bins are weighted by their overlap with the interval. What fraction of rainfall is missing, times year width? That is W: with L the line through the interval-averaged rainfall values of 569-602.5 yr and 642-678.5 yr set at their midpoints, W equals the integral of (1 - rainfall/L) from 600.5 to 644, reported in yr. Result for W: 3.2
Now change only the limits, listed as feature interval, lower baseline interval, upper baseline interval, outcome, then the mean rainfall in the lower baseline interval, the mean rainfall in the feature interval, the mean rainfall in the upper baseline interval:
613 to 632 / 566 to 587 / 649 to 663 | -1.4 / 30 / 25.7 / 19.2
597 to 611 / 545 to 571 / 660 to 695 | -2.4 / 29.8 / 32.2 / 23.8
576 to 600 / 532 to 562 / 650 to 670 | -3.3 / 30.6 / 30.6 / 20.4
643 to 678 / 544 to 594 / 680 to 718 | 8.0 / 29.9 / 19.5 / 23.5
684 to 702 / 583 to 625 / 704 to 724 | -0.3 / 30.7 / 23.5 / 21.4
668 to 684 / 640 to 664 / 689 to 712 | -4.3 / 16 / 24.8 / 23.2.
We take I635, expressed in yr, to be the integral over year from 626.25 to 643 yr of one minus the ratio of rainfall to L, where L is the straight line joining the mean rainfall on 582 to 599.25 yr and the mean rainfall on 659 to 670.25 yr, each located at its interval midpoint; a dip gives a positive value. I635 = 7.2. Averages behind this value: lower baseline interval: 31.1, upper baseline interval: 21.8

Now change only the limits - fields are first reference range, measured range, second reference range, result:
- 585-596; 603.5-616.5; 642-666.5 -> -2.4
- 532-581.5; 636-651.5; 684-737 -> 8.3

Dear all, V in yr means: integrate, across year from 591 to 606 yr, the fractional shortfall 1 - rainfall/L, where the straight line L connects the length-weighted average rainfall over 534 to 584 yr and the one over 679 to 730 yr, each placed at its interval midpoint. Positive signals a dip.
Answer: -2.0 yr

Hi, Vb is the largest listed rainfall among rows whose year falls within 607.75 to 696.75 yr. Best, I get 32.55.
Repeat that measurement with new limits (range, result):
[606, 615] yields 33.98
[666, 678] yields 26.01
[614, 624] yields 31.54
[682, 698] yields 26.15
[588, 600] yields 32.76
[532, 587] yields 33.95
